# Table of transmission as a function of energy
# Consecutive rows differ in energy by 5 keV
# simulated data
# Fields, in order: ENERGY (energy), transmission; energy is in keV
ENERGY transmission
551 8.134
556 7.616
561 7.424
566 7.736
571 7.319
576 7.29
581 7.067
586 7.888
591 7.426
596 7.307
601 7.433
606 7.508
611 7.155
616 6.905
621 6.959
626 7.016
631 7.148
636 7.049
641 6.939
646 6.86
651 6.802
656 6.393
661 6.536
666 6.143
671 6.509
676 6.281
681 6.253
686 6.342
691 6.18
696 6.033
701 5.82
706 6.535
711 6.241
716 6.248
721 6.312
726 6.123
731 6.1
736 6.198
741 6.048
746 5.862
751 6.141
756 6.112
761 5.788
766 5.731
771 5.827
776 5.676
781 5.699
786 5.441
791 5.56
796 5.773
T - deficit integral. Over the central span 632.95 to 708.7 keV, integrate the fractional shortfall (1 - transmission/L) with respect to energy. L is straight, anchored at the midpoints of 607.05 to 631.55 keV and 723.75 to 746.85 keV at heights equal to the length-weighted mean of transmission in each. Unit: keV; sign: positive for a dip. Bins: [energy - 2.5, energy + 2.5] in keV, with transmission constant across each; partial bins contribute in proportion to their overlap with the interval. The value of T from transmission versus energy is 2.0 keV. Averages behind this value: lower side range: 7.06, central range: 6.45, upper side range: 6.08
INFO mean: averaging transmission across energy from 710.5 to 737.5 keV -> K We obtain 6.2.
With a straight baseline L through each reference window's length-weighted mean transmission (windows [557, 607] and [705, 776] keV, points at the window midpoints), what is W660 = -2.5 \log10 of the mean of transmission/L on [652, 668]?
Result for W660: 0.06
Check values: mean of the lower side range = 7.44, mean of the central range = 6.41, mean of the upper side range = 6.07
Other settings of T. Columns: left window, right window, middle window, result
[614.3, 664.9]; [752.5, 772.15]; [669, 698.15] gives 1.04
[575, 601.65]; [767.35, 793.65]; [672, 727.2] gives 1.37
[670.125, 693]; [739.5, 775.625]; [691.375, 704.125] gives 0.45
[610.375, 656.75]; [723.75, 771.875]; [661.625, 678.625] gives 0.77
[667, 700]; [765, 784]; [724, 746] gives -0.52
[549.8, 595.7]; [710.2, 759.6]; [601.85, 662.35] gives 0.43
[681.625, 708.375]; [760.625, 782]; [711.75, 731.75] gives -0.59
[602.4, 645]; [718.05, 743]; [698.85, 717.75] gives 0.40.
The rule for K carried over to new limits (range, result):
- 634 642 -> 7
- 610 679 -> 6.75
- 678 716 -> 6.2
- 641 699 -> 6.41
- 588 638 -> 7.2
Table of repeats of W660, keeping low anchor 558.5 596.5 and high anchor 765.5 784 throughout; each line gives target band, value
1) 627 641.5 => -0.017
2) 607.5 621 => 0.010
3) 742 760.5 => -0.015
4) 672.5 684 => 0.046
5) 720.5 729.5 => -0.004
